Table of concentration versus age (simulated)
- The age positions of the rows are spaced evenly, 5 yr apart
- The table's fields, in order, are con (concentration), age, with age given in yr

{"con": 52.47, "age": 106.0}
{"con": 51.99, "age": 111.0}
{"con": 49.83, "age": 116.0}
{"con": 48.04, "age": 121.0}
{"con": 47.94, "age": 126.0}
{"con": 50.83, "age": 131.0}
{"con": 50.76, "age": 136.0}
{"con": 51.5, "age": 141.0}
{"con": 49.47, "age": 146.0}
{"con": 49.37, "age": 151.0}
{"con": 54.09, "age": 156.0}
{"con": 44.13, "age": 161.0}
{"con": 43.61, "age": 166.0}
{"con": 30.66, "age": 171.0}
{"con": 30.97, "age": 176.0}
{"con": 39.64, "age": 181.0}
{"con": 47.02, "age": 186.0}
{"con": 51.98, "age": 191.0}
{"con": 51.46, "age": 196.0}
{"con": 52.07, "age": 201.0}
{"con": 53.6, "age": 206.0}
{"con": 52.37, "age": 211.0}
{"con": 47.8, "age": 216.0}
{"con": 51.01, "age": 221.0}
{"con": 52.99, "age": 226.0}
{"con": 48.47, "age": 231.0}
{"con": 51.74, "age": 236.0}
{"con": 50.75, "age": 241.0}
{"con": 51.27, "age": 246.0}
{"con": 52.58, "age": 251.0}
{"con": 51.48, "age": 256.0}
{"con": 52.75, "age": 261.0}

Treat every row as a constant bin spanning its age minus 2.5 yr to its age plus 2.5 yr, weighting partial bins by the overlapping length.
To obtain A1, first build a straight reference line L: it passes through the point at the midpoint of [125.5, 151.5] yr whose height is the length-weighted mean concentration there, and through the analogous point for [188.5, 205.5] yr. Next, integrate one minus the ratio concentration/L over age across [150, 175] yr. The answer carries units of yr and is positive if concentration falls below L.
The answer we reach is 3.8 yr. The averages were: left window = 50.2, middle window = 43.3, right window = 52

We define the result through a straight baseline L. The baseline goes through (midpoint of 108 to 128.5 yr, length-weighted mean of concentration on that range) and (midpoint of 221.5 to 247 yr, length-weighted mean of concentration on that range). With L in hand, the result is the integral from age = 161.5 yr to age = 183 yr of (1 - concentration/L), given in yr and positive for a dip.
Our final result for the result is 5.7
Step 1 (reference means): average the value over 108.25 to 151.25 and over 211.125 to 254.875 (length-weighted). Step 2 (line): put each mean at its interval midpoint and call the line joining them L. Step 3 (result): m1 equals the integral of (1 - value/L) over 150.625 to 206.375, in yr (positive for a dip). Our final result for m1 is 5.72 yr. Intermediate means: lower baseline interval 50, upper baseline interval 50.9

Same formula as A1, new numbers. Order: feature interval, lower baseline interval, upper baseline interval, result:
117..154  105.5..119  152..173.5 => -1.7 yr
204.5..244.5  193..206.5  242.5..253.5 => 0.7 yr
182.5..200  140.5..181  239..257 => -1.3 yr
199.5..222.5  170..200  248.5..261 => -2.5 yr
